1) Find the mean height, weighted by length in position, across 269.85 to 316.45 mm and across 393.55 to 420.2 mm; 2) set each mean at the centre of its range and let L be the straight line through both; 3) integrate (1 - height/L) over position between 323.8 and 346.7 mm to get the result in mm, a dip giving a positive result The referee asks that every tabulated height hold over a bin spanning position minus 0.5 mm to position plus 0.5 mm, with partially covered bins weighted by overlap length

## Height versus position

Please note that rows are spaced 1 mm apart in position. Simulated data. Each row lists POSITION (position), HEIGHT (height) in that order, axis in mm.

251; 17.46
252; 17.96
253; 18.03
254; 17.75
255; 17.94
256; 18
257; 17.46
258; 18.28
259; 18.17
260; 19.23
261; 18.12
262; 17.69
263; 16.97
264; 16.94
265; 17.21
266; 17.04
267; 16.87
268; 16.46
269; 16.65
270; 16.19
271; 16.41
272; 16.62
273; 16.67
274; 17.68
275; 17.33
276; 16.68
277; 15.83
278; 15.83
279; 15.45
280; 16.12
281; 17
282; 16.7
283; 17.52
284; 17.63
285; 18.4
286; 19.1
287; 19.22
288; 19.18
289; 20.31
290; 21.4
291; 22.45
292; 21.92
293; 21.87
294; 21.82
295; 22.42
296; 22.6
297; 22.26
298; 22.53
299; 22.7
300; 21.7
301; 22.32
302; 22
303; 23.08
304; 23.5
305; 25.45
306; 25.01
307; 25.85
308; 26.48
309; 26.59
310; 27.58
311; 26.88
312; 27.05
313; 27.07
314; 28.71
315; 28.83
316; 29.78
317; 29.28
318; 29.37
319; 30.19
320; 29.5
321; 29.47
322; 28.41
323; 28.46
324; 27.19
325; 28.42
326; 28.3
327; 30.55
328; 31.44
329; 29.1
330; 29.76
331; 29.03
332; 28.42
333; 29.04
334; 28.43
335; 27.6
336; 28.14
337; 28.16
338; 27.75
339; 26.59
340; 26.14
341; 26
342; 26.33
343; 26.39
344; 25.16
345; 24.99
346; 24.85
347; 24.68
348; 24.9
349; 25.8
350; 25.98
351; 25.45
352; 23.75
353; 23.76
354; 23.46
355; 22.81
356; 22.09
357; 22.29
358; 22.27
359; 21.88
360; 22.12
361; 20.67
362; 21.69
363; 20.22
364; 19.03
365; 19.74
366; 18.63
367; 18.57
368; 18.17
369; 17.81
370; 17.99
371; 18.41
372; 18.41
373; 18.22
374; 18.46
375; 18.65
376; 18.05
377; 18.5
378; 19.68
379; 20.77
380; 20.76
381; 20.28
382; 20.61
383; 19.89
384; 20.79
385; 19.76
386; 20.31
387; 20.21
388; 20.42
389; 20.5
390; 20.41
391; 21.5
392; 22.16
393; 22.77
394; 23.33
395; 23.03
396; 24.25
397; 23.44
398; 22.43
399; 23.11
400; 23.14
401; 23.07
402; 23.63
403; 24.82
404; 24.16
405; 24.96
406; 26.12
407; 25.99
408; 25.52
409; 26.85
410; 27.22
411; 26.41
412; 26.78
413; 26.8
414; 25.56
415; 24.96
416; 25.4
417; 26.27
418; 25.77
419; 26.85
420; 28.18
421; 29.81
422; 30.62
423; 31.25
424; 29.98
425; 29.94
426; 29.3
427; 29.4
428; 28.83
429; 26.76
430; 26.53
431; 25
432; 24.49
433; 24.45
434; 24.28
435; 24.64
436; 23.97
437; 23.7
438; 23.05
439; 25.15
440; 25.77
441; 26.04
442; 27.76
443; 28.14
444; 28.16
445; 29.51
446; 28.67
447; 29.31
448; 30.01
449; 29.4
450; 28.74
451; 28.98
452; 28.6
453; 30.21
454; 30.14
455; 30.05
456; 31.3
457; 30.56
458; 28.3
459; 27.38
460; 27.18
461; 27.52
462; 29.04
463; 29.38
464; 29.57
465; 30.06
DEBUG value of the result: -5.0 mm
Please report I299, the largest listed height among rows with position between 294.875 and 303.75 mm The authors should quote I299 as 23.08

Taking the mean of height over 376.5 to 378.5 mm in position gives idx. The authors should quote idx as 19.1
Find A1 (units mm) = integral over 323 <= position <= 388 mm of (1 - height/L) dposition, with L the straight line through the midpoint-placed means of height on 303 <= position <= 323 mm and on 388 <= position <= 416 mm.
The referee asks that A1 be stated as 6.6 mm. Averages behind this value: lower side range 27.5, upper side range 24.1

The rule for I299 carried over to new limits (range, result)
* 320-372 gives 31.44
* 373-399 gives 24.25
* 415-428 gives 31.25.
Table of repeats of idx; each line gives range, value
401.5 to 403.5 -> 24.2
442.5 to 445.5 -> 28.6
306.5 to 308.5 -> 26.2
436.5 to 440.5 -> 24.4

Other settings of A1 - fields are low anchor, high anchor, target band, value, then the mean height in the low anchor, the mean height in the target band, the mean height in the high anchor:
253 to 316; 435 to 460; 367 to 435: 6.0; 20.3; 23.6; 28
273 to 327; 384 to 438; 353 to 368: 1.9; 23.2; 21.1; 25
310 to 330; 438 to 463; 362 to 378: 5.6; 28.8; 18.7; 28.5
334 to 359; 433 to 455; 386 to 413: 2.8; 25.2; 23.7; 27.3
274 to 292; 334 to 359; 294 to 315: -4.2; 18.1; 24.6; 25.2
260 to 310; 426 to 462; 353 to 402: 7.0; 19.7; 20.8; 27.5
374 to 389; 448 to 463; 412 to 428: -2.1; 19.9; 28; 29.1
